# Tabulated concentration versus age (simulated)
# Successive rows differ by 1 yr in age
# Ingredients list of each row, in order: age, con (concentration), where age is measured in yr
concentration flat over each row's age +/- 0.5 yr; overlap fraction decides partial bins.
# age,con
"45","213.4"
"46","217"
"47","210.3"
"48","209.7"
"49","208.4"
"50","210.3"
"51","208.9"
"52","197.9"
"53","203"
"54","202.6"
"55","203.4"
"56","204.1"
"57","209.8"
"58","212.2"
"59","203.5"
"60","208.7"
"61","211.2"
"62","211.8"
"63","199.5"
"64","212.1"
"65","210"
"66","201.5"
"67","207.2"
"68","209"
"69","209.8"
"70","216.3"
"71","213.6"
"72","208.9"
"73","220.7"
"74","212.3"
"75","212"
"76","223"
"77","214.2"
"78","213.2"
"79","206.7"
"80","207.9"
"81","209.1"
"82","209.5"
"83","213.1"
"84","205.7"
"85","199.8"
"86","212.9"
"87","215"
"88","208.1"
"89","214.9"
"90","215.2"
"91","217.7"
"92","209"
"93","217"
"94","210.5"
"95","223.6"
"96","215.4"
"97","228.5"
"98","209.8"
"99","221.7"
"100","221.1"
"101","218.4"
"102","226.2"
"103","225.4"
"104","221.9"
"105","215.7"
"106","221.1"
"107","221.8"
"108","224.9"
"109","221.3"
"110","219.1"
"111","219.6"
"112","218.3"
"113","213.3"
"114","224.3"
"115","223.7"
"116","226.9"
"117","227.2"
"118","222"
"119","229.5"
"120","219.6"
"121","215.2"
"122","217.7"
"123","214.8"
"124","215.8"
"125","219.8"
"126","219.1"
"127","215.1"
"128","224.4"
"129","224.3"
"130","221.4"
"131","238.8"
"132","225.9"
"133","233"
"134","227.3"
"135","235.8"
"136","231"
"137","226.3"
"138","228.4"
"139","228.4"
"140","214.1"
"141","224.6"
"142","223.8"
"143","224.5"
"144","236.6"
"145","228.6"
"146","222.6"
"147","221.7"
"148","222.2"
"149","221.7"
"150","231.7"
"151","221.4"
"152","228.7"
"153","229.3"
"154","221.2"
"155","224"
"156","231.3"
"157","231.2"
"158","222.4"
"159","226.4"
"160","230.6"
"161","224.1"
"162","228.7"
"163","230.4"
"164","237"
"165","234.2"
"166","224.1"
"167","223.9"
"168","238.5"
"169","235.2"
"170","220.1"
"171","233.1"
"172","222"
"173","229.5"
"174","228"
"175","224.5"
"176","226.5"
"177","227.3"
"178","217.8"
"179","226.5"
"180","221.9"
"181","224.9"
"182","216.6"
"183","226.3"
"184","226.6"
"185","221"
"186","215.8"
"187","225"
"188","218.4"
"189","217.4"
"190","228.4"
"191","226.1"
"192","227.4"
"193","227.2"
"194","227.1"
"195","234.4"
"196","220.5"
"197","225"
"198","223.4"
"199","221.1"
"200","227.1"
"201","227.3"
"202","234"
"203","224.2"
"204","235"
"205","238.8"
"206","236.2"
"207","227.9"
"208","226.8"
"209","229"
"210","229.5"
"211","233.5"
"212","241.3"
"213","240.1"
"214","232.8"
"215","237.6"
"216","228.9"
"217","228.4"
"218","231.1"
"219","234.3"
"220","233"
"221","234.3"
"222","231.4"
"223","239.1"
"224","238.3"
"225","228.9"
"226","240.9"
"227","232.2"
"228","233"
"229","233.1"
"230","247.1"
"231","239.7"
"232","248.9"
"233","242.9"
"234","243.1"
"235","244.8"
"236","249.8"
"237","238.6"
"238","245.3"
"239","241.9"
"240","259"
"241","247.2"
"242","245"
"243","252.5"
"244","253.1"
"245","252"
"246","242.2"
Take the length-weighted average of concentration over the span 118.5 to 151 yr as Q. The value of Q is 224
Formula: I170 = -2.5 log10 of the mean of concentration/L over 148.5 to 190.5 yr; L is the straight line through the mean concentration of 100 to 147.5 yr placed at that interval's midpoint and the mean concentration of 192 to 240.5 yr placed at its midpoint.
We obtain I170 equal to 0.014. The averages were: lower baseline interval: 223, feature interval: 226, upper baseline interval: 235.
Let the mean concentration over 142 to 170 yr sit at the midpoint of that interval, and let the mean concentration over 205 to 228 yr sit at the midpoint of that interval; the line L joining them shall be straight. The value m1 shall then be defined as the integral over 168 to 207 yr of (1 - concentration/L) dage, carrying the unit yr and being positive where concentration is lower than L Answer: 0.8 yr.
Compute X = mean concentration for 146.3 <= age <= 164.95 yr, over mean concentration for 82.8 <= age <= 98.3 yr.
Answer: 1.06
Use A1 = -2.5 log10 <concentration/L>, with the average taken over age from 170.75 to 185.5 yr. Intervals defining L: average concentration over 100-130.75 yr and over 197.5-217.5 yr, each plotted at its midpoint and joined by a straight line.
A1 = 0.02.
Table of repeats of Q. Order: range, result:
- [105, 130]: 221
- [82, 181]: 223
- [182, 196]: 224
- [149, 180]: 227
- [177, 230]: 229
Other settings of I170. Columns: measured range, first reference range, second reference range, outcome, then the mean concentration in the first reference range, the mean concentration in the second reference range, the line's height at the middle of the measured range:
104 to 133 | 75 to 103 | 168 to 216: -0.02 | 214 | 227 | 218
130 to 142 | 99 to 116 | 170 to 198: -0.03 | 221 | 225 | 222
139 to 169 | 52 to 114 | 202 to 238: -0.01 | 213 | 236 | 225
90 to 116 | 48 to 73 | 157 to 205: -0.03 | 208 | 226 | 214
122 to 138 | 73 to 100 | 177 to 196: -0.03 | 214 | 224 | 218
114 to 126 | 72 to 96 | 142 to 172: -0.01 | 213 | 228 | 220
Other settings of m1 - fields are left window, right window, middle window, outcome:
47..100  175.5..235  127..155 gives -0.70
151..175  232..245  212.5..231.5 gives 0.63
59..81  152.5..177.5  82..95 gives 0.13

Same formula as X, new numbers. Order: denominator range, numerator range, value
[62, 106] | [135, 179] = 1.06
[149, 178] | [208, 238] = 1.04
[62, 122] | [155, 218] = 1.06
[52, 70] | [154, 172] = 1.10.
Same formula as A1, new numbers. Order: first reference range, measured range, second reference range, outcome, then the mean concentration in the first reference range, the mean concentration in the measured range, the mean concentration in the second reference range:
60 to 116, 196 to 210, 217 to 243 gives 0.03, 215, 229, 240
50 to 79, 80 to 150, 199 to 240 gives -0.01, 209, 221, 236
